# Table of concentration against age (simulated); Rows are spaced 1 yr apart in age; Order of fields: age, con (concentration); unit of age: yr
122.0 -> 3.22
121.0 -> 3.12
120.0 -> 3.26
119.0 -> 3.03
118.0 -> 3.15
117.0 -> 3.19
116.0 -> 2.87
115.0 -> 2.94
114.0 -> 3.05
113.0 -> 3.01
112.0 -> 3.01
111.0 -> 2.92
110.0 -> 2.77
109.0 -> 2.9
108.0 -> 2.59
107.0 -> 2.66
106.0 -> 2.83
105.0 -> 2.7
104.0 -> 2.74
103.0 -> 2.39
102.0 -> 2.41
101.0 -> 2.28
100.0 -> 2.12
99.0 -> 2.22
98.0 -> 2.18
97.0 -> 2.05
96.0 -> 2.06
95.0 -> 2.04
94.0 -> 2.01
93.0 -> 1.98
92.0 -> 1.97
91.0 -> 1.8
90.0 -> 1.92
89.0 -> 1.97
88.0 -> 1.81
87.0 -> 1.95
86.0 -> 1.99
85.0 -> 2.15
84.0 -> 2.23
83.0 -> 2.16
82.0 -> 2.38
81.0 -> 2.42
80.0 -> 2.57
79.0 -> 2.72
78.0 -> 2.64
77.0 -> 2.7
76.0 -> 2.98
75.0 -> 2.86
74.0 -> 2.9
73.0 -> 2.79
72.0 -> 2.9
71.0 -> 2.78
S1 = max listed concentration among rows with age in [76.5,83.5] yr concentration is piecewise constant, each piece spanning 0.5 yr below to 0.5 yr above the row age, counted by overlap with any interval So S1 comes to 2.72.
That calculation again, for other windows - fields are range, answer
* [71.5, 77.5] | 2.98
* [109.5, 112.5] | 3.01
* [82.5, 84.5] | 2.23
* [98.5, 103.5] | 2.41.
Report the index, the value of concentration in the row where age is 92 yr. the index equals 1.97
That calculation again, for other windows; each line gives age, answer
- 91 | 1.8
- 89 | 1.97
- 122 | 3.22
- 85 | 2.15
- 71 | 2.78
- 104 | 2.74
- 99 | 2.22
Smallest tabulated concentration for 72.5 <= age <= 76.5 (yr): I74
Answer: 2.79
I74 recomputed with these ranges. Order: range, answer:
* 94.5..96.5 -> 2.04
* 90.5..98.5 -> 1.8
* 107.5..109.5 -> 2.59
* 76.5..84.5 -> 2.16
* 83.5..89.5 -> 1.81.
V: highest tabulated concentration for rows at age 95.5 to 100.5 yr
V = 2.22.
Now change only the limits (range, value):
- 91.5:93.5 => 1.98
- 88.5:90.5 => 1.97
